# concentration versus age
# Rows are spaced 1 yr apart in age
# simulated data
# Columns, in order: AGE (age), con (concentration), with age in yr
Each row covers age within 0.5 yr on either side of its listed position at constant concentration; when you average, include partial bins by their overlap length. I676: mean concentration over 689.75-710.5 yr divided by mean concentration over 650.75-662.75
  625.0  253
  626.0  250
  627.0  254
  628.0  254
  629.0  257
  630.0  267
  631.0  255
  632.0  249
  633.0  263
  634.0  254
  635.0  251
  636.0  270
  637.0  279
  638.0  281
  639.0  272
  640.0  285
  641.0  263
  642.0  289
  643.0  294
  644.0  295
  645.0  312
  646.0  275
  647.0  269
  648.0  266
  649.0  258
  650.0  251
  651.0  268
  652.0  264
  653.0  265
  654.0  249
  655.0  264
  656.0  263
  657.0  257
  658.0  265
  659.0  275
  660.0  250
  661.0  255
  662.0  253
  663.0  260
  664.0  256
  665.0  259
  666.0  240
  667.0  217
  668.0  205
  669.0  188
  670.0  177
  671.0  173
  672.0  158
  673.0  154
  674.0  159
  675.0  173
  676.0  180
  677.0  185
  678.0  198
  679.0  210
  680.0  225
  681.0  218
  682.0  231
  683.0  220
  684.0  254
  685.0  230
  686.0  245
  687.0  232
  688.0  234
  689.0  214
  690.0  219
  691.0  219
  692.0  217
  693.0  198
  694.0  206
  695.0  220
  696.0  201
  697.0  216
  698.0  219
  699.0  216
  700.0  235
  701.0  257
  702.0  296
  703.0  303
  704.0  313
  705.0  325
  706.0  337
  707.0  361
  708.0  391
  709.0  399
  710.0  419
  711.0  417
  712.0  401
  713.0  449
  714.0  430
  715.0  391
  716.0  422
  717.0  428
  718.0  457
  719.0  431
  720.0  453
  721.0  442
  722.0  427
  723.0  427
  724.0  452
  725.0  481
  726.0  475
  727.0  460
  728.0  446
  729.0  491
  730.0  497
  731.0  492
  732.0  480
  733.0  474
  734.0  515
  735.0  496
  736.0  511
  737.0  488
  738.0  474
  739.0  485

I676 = 1.06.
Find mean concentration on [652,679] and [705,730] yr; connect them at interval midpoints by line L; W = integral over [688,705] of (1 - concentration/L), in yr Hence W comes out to 5.4 yr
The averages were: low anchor 223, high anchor 428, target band 237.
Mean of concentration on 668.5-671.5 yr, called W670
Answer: 179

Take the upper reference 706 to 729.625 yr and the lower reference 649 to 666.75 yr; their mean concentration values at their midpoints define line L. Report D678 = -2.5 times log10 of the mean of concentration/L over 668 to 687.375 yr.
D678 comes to 0.50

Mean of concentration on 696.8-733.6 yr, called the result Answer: 397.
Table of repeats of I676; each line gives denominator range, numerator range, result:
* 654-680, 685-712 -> 1.25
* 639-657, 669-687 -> 0.74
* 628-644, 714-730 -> 1.66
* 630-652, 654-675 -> 0.83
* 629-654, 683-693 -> 0.84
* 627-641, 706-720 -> 1.57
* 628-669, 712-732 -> 1.72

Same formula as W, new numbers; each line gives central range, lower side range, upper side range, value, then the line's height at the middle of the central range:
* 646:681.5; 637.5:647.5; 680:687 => 3.9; 257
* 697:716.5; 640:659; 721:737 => 3.6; 417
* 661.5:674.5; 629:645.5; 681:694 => 2.0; 244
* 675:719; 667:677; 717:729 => 4.1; 311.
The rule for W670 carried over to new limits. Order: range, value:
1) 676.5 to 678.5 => 192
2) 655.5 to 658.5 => 262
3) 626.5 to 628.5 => 254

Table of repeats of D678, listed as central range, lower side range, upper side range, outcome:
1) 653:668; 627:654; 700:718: 0.18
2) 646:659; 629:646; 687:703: -0.01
